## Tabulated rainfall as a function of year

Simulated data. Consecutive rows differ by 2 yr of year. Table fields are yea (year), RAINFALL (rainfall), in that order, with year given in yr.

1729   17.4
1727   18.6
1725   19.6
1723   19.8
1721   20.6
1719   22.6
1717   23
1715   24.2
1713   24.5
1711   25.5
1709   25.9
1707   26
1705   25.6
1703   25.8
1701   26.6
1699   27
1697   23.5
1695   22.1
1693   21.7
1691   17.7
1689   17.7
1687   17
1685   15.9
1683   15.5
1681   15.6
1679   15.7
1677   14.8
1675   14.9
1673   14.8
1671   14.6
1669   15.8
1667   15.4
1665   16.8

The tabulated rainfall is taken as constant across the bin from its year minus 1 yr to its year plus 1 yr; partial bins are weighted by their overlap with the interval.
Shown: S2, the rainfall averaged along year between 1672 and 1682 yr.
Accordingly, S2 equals 15.2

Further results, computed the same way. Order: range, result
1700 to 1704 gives 26.2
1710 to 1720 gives 24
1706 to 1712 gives 25.8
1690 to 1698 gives 21.2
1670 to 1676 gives 14.8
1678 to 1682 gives 15.6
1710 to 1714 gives 25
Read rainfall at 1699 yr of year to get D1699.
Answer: 27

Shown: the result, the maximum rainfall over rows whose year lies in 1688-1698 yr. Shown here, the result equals 23.5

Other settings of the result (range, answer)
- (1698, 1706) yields 27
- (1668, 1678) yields 15.8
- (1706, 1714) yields 26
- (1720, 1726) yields 20.6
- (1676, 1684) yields 15.7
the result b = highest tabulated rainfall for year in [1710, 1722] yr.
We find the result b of 25.5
